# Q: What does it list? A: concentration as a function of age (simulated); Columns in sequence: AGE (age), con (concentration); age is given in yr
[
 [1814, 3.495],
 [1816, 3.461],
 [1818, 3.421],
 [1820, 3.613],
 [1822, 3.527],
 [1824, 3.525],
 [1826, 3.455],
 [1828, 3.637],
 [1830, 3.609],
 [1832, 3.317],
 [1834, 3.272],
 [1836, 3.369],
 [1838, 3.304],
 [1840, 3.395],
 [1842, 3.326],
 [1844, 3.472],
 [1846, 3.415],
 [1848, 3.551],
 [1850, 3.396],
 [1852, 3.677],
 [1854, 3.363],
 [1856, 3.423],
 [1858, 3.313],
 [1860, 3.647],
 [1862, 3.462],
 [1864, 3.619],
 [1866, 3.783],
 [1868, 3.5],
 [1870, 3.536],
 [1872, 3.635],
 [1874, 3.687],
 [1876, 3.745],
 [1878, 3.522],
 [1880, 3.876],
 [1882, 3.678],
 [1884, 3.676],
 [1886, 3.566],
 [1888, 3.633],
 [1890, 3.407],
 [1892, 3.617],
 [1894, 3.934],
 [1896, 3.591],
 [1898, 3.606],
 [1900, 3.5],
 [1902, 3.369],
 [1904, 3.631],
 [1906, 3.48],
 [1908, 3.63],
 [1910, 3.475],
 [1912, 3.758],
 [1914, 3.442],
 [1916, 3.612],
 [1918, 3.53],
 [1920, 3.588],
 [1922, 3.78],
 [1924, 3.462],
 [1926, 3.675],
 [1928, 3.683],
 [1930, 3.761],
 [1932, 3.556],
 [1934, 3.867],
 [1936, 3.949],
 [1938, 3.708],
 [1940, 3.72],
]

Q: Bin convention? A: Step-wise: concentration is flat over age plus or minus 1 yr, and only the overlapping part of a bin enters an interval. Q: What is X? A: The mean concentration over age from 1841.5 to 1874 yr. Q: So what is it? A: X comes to 3.52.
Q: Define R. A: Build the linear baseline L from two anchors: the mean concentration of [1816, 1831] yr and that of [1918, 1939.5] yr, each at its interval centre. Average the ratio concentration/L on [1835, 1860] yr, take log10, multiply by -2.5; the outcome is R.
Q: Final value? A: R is 0.05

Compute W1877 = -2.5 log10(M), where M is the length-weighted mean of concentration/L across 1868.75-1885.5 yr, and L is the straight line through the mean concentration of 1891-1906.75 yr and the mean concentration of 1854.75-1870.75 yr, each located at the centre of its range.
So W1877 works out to -0.03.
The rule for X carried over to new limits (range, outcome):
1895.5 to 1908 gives 3.54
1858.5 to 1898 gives 3.63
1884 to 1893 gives 3.57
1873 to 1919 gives 3.61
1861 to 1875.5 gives 3.61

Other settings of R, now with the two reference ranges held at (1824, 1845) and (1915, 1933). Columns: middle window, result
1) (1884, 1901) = -0.02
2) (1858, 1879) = -0.03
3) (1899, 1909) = 0.02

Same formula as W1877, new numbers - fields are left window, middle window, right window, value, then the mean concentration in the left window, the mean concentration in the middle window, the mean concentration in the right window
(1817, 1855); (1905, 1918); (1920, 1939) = 0.03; 3.45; 3.56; 3.71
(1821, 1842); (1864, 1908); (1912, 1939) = -0.01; 3.44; 3.62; 3.67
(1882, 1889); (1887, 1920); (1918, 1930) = 0.02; 3.63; 3.58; 3.64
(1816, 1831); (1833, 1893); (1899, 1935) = 0.01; 3.54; 3.53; 3.6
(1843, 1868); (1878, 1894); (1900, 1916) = -0.04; 3.51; 3.65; 3.54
